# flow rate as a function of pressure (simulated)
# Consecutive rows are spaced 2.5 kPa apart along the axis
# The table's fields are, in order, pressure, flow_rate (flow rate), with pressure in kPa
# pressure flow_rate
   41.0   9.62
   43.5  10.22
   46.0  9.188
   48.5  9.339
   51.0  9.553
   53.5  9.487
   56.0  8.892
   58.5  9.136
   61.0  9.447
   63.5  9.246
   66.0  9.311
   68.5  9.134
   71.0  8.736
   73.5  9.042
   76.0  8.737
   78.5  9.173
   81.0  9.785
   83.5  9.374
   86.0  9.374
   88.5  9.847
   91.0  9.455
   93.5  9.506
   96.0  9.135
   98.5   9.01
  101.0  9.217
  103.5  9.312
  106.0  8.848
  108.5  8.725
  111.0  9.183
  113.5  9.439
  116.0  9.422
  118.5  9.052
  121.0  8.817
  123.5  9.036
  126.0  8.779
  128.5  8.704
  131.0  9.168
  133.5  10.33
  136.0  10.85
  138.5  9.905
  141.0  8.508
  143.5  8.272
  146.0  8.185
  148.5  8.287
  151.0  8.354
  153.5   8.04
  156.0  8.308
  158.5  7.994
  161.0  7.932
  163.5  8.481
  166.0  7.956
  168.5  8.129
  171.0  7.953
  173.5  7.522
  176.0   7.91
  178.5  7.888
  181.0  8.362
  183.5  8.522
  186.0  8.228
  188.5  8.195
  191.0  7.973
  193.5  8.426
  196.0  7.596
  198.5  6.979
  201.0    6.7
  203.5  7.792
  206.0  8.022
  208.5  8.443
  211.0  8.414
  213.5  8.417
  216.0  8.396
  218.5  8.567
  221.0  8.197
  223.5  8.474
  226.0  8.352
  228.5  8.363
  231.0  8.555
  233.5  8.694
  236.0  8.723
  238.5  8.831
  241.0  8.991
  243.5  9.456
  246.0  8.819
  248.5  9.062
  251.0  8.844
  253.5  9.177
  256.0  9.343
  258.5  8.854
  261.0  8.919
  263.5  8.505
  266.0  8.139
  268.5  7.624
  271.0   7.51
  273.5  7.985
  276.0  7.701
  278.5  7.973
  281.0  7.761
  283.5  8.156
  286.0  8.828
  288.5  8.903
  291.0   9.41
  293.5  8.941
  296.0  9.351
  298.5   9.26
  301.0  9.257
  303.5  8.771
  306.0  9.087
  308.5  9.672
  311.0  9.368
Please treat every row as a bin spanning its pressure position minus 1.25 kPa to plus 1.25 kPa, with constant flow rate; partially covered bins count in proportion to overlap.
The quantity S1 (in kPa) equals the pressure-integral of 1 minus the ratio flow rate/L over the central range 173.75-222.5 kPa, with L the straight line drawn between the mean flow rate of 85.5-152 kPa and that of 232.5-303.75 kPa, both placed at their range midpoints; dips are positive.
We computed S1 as 4.7 kPa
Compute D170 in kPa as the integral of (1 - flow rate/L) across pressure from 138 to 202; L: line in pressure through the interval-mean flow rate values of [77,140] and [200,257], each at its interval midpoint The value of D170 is 6.10 kPa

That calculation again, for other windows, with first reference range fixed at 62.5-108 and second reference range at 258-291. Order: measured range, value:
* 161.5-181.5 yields 1.76 kPa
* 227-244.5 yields -0.70 kPa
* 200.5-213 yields 0.90 kPa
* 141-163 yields 1.69 kPa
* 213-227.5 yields 0.22 kPa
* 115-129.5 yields 0.11 kPa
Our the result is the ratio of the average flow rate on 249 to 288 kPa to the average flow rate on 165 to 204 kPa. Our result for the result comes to 1.06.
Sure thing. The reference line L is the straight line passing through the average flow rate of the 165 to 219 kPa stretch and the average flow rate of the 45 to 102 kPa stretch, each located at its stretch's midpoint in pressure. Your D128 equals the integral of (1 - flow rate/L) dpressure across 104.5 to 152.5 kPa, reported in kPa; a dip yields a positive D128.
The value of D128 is -2.0 kPa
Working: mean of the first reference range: 9.27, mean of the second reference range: 8.01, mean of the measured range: 9.04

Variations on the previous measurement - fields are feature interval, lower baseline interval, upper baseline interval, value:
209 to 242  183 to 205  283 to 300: -1.35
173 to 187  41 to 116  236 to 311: 1.40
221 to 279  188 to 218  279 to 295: -1.57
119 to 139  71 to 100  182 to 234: -1.21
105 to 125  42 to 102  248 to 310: 0.25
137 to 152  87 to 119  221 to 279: 0.71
